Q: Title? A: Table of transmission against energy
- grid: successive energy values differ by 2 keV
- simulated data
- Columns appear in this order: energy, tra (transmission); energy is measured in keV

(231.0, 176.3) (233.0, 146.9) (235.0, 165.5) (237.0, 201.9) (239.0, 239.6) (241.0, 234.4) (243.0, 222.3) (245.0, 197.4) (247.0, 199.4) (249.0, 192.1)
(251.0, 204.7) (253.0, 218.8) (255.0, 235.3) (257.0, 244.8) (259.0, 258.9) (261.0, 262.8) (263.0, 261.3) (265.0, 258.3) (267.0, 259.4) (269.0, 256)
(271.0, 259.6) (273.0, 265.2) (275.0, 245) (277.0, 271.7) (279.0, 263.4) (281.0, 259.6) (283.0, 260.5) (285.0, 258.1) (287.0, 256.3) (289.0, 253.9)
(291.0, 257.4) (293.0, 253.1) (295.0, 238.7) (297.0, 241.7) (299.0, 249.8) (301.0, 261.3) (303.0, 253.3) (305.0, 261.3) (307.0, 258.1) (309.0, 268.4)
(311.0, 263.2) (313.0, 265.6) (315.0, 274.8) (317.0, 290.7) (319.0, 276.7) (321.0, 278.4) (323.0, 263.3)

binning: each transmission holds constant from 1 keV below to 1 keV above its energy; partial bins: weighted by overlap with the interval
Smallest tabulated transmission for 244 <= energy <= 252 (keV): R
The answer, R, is 192.1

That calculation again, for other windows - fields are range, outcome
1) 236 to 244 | 201.9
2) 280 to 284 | 259.6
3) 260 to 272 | 256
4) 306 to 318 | 258.1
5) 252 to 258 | 218.8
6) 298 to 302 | 249.8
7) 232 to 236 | 146.9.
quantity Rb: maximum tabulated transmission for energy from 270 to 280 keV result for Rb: 271.7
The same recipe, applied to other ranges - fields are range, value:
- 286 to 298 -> 257.4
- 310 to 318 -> 290.7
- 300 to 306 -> 261.3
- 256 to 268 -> 262.8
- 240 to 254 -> 234.4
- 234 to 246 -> 239.6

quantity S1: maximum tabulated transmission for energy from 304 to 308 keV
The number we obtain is 261.3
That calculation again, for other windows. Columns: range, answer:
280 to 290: 260.5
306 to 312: 268.4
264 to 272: 259.6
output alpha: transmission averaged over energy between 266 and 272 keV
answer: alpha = 258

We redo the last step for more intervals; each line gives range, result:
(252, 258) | 233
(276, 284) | 264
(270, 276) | 257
